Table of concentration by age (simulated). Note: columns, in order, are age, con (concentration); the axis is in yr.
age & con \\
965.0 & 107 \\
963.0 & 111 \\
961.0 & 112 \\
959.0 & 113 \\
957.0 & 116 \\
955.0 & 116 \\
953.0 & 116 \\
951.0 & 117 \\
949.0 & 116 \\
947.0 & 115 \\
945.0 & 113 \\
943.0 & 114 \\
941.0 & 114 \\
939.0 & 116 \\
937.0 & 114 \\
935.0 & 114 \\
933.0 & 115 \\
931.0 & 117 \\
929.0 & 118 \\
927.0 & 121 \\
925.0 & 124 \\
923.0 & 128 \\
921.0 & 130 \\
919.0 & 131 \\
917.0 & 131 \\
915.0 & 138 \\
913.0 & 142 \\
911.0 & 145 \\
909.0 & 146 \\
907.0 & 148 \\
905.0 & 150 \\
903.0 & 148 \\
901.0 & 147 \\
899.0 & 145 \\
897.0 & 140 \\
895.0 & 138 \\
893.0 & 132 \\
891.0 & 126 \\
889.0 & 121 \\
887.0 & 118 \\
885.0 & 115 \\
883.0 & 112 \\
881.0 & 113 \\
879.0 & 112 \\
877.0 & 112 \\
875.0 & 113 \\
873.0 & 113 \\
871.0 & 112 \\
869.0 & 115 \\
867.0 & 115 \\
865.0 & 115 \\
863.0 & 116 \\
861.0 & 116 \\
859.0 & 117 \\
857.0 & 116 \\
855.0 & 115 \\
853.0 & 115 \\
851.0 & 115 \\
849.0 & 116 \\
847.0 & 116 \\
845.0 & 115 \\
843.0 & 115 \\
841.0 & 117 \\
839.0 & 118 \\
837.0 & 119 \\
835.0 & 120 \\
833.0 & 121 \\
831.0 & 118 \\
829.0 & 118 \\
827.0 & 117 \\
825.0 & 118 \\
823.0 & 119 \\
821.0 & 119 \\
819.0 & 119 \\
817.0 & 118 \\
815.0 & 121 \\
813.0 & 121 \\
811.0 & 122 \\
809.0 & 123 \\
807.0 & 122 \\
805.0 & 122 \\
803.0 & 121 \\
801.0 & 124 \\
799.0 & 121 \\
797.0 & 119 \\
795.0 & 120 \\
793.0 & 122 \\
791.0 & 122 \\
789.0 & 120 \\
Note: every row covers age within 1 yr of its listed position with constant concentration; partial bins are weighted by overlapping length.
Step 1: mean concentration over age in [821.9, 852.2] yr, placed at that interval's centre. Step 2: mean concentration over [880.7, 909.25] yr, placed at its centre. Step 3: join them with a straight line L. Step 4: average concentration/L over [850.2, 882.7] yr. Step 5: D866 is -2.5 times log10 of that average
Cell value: 0.101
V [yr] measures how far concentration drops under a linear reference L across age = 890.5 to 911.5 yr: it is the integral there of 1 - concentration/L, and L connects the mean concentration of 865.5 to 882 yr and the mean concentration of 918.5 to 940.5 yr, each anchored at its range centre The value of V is -4.7 yr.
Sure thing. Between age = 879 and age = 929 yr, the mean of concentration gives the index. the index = 132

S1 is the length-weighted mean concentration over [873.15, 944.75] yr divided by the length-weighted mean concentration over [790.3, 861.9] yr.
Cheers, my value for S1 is 1.07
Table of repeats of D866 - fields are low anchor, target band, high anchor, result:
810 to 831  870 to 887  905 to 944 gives 0.097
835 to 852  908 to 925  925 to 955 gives -0.169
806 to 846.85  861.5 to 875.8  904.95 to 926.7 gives 0.117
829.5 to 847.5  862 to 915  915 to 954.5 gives -0.077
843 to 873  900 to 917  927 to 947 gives -0.247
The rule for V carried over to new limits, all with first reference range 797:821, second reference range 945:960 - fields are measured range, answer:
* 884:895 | -0.6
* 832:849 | 0.3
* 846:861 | 0.5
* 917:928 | -1.0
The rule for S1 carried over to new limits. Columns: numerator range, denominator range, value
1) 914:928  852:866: 1.11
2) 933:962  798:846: 0.96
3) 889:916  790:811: 1.16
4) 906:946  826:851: 1.07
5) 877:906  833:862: 1.11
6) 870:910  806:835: 1.07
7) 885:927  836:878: 1.18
